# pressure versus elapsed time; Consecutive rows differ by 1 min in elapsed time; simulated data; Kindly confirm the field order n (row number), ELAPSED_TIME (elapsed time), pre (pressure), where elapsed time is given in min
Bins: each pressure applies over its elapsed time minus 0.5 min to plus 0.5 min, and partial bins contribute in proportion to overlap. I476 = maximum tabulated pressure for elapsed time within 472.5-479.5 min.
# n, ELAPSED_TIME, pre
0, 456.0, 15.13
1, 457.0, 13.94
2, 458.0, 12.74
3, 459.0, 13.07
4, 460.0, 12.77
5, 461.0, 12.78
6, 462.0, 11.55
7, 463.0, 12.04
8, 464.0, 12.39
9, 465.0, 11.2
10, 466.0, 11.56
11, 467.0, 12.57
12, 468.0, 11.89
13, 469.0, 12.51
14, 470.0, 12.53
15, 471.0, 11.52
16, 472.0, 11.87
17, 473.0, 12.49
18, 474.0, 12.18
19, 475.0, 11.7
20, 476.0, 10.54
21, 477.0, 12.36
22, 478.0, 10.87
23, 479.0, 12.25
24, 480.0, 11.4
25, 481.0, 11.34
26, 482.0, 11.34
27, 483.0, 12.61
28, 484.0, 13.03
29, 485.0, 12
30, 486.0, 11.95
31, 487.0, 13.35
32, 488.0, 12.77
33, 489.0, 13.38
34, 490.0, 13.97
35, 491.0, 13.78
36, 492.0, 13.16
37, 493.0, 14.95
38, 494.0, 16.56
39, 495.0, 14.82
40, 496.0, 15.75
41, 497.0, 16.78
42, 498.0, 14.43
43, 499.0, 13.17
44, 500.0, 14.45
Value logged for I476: 12.49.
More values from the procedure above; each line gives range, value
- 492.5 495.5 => 16.56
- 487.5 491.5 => 13.97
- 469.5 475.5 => 12.53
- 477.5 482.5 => 12.25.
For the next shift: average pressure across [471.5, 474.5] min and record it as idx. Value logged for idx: 12.2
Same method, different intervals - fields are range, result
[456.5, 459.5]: 13.2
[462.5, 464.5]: 12.2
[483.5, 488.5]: 12.6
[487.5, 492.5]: 13.4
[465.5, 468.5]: 12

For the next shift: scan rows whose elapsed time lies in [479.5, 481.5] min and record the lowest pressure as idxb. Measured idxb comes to 11.34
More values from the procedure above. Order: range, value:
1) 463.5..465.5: 11.2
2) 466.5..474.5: 11.52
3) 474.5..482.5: 10.54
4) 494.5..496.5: 14.82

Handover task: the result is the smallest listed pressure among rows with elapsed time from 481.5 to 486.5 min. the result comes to 11.34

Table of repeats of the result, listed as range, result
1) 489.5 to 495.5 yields 13.16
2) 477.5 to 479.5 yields 10.87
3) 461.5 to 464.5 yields 11.55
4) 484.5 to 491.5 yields 11.95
